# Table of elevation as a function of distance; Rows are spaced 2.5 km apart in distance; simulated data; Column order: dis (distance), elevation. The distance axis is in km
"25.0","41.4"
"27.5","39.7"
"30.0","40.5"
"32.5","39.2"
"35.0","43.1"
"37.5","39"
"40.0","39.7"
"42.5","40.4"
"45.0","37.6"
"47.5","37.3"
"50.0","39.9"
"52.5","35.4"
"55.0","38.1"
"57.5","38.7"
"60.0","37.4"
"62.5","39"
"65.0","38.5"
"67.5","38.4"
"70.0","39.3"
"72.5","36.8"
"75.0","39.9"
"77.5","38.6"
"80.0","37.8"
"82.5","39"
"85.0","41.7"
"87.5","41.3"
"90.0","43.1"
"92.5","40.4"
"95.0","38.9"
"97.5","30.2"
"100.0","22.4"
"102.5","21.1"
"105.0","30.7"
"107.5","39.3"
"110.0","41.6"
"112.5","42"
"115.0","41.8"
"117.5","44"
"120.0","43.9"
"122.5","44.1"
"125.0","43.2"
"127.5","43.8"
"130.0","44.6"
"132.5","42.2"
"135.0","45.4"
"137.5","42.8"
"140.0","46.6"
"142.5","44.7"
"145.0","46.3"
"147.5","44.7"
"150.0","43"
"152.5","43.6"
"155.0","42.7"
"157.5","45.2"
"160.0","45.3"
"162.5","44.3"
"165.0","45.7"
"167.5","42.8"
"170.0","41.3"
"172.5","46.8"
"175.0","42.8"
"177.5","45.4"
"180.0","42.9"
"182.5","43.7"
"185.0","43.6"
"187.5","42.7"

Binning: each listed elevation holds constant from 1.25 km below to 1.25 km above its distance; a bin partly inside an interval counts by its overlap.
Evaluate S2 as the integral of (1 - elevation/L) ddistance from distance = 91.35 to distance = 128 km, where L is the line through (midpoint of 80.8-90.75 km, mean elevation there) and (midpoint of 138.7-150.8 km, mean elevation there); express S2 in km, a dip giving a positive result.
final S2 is 4.3 km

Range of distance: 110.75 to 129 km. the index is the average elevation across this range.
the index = 43.2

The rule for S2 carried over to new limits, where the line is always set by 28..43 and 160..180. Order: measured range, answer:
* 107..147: -0.7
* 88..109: 4.2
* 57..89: 1.8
